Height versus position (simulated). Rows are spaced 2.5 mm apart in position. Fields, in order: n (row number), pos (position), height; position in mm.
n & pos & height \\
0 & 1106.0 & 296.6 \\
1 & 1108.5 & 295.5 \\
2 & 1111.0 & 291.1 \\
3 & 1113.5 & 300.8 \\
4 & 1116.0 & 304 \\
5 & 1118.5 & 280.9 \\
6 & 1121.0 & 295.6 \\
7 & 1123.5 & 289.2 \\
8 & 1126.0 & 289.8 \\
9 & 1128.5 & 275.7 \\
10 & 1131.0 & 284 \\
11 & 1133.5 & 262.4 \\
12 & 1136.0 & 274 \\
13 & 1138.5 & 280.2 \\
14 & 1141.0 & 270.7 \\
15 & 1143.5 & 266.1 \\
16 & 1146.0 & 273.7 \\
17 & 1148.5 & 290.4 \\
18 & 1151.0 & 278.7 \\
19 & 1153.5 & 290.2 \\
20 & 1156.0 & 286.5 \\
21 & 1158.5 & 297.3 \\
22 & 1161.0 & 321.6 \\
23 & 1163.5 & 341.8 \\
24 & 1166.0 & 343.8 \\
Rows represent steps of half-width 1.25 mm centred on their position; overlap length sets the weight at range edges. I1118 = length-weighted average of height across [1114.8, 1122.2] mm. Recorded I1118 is 293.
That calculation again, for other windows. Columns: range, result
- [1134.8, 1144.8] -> 273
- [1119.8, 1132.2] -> 287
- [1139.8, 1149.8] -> 275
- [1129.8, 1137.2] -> 273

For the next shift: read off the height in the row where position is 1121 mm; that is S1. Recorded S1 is 295.6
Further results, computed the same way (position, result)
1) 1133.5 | 262.4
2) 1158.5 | 297.3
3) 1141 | 270.7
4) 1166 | 343.8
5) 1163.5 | 341.8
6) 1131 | 284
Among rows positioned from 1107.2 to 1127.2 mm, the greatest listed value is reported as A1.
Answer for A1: 304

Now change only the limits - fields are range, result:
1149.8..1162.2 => 321.6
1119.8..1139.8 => 295.6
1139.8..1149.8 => 290.4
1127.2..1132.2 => 284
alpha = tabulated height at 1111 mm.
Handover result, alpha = 291.1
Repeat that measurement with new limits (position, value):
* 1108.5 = 295.5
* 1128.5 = 275.7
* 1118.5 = 280.9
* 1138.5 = 280.2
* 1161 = 321.6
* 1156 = 286.5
